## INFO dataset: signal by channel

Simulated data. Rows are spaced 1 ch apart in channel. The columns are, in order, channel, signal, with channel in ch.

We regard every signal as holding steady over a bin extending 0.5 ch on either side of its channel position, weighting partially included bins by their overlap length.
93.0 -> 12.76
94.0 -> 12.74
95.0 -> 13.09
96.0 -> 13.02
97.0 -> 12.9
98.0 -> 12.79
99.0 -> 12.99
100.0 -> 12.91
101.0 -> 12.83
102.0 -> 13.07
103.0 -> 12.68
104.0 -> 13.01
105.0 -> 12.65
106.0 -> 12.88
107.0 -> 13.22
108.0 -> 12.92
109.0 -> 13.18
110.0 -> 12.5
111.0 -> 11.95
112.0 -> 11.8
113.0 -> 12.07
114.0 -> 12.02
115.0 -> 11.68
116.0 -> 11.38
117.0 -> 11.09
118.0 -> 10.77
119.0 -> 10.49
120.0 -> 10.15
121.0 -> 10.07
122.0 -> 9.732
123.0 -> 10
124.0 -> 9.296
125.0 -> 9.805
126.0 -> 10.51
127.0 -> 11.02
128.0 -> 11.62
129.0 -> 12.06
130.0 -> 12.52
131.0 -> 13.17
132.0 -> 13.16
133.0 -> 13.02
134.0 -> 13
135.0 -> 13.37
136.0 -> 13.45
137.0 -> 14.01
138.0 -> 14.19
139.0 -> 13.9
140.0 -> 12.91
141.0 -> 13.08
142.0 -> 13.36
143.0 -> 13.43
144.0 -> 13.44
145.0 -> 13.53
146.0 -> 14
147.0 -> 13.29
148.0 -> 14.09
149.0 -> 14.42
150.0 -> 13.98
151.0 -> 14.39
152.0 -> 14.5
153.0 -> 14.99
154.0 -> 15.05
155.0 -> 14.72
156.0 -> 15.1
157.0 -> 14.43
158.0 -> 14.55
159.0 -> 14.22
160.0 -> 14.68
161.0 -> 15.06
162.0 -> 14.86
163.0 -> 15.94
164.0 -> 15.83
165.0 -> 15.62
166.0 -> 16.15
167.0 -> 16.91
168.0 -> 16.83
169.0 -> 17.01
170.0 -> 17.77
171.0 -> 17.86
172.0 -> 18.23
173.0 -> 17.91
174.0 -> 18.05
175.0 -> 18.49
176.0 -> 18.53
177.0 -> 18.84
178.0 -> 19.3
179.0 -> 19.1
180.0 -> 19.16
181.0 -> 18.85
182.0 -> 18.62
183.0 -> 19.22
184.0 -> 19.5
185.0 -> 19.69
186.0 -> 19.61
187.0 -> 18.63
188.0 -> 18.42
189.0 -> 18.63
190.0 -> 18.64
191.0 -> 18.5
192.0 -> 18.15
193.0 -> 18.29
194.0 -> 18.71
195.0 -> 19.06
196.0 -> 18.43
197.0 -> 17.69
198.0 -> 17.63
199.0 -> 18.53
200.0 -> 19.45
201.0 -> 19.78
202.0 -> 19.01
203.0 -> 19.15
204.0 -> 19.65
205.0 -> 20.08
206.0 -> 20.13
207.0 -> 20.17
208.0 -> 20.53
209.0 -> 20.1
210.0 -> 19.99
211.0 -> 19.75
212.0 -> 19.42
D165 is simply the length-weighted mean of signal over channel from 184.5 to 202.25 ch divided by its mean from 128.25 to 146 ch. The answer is 1.41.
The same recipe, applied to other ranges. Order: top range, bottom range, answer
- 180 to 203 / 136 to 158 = 1.34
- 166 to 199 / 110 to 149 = 1.51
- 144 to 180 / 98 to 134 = 1.35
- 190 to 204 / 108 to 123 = 1.64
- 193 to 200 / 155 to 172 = 1.16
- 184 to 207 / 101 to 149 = 1.54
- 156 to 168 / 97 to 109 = 1.19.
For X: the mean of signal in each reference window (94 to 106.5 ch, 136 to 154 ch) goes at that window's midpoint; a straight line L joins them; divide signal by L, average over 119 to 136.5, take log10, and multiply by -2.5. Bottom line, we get 0.18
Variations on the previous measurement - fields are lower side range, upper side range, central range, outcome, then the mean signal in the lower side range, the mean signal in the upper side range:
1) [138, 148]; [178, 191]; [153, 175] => 0.02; 13.5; 19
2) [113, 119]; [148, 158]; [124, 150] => 0.02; 11.4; 14.6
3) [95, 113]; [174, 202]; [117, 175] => 0.15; 12.8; 18.8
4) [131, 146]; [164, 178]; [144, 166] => 0.06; 13.4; 17.6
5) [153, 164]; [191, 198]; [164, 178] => -0.09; 14.9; 18.3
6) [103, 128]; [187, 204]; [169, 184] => -0.10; 11.5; 18.7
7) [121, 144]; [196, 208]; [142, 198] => -0.05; 12.3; 19.2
